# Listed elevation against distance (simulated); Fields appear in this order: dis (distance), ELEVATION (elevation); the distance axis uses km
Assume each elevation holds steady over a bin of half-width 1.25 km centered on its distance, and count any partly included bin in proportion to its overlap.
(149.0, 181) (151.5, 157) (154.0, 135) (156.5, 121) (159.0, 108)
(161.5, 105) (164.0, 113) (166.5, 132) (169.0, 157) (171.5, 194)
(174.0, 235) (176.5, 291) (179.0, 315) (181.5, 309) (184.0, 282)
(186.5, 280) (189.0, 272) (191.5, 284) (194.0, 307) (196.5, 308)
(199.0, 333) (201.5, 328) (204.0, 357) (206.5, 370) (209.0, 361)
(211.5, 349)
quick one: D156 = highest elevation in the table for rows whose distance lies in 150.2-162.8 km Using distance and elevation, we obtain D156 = 157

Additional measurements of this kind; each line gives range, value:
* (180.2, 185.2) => 309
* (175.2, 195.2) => 315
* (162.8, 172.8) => 194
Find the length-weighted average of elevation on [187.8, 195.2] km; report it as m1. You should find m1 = 288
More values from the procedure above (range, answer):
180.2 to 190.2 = 286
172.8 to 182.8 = 288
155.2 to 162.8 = 112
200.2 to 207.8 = 352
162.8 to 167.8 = 123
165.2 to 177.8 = 202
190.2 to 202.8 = 312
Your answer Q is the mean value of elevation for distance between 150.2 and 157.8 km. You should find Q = 138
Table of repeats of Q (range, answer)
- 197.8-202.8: 331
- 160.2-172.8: 140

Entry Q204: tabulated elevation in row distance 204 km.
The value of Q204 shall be 357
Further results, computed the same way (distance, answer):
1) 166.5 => 132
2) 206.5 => 370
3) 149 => 181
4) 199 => 333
